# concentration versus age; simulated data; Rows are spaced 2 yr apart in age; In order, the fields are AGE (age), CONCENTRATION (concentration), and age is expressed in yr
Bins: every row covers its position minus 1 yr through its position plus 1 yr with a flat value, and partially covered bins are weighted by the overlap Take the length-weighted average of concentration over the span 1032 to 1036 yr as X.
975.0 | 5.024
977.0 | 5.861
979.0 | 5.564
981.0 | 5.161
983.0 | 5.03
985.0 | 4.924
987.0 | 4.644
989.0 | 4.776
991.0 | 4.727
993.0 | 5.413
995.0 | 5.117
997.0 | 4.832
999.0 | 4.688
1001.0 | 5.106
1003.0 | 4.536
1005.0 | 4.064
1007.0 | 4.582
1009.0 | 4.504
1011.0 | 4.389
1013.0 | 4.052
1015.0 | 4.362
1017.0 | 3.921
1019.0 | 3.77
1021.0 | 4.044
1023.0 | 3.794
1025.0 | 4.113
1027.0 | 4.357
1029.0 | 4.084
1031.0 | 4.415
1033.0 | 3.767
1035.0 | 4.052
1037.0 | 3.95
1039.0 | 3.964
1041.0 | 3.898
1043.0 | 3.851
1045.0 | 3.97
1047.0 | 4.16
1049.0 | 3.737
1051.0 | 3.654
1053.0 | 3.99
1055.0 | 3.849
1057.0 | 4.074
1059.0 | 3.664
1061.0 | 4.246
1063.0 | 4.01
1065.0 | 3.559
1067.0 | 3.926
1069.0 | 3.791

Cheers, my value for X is 3.91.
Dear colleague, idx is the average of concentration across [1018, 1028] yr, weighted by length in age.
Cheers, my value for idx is 4.02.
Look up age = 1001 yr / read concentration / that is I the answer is 5.106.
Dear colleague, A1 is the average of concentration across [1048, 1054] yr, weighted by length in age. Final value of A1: 3.79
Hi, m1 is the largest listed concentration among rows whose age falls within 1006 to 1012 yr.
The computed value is 4.582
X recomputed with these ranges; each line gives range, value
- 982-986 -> 4.98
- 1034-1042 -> 3.97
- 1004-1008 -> 4.32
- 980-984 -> 5.1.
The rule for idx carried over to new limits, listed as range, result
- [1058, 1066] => 3.87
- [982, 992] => 4.82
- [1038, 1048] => 3.97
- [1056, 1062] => 3.99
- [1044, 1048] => 4.07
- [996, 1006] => 4.65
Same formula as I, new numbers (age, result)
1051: 3.654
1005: 4.064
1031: 4.415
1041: 3.898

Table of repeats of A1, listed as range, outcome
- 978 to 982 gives 5.36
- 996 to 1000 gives 4.76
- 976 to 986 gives 5.31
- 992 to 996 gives 5.27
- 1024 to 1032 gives 4.24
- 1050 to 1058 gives 3.89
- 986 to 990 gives 4.71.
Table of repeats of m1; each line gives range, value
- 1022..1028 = 4.357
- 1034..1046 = 4.052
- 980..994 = 5.413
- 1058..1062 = 4.246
